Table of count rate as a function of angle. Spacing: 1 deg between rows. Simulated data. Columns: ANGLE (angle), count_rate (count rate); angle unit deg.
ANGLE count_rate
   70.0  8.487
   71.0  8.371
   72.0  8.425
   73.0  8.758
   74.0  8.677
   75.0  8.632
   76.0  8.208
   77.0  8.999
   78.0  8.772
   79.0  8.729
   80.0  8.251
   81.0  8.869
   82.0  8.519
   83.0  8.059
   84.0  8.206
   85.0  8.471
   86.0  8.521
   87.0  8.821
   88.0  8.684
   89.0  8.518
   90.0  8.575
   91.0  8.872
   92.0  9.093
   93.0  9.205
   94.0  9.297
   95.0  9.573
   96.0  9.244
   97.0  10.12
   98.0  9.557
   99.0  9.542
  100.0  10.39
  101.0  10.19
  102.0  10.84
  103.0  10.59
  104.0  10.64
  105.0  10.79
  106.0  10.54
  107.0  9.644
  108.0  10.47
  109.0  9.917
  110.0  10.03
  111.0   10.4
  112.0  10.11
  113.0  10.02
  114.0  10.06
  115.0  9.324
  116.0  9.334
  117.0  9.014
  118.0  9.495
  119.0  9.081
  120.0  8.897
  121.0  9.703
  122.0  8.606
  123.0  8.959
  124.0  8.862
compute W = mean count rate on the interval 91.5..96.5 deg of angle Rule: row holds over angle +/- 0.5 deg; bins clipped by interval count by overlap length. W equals 9.28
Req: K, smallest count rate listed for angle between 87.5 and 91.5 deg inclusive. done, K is 8.518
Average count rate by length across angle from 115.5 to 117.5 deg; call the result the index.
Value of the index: 9.17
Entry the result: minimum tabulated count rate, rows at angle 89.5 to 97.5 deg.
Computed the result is 8.575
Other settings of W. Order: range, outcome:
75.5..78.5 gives 8.66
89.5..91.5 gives 8.72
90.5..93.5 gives 9.06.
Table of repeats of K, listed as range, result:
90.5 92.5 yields 8.872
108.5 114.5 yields 9.917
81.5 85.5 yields 8.059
